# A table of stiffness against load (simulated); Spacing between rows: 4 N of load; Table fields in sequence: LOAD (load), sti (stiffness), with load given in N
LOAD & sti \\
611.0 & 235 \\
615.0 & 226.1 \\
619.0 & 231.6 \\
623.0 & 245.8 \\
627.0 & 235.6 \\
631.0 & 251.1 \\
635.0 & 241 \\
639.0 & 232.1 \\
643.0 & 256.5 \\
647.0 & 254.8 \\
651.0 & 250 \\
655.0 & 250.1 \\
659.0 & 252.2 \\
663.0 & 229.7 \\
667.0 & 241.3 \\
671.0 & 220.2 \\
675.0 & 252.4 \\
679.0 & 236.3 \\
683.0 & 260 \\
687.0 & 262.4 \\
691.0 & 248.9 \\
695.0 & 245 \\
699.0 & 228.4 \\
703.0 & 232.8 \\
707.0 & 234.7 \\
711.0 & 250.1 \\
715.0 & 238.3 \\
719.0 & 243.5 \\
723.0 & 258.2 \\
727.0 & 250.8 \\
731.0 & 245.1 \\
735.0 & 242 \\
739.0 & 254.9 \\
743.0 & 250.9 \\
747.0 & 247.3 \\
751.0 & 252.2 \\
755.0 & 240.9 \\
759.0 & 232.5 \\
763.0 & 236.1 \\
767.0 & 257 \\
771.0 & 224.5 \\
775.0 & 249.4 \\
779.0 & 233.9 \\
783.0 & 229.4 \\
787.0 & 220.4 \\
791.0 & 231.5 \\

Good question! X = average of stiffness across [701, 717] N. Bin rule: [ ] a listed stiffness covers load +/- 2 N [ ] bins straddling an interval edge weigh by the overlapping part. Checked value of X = 239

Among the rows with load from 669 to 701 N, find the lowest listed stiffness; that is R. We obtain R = 220.2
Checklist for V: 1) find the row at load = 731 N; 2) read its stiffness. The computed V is 245.1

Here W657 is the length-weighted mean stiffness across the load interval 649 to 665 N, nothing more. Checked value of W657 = 246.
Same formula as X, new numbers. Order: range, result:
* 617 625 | 239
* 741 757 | 248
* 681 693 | 257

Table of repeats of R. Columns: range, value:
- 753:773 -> 224.5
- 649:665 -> 229.7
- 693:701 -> 228.4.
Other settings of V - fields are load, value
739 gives 254.9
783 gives 229.4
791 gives 231.5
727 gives 250.8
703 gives 232.8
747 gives 247.3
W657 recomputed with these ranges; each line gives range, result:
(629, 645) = 245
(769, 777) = 237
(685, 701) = 246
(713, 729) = 248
